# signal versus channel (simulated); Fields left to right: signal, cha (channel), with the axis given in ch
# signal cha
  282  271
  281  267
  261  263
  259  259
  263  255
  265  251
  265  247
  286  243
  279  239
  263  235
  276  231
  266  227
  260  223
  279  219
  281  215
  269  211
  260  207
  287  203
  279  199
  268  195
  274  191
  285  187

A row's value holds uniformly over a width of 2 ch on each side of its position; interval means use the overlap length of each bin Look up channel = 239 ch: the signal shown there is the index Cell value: 279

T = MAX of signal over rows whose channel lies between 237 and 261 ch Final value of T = 286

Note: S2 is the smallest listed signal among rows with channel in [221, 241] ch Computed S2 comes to 260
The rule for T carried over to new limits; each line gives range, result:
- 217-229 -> 279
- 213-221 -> 281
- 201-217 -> 287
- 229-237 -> 276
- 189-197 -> 274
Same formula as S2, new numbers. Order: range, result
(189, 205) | 268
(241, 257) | 263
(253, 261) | 259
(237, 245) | 279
